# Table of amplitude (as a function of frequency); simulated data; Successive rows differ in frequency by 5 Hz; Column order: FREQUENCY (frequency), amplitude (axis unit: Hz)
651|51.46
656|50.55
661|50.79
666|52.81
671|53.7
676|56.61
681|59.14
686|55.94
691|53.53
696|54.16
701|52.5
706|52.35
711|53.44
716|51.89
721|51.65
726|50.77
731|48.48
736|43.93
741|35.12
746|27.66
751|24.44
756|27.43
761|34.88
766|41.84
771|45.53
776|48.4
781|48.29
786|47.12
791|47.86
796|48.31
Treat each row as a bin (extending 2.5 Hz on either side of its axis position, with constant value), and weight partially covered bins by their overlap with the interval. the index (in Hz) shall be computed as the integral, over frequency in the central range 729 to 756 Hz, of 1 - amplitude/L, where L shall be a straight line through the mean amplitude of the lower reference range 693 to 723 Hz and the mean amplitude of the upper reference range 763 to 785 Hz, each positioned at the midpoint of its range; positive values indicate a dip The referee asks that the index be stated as 7.9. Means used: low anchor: 52.7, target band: 34.9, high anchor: 45.8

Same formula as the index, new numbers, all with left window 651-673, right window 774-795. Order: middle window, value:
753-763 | 3.72 Hz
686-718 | -1.67 Hz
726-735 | 0.24 Hz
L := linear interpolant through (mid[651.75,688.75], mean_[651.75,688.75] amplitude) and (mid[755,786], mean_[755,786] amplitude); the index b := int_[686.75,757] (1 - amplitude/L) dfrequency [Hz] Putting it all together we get 4.2 Hz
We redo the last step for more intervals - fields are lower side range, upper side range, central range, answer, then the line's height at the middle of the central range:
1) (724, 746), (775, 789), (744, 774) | 7.6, 45.3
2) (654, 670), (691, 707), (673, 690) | -1.4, 52.4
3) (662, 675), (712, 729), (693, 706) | -0.2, 52.3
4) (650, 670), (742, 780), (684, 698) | -2.3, 46.9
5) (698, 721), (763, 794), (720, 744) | 2.5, 50.5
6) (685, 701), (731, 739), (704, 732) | -1.8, 48.6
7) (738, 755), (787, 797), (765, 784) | -2.6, 40.8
